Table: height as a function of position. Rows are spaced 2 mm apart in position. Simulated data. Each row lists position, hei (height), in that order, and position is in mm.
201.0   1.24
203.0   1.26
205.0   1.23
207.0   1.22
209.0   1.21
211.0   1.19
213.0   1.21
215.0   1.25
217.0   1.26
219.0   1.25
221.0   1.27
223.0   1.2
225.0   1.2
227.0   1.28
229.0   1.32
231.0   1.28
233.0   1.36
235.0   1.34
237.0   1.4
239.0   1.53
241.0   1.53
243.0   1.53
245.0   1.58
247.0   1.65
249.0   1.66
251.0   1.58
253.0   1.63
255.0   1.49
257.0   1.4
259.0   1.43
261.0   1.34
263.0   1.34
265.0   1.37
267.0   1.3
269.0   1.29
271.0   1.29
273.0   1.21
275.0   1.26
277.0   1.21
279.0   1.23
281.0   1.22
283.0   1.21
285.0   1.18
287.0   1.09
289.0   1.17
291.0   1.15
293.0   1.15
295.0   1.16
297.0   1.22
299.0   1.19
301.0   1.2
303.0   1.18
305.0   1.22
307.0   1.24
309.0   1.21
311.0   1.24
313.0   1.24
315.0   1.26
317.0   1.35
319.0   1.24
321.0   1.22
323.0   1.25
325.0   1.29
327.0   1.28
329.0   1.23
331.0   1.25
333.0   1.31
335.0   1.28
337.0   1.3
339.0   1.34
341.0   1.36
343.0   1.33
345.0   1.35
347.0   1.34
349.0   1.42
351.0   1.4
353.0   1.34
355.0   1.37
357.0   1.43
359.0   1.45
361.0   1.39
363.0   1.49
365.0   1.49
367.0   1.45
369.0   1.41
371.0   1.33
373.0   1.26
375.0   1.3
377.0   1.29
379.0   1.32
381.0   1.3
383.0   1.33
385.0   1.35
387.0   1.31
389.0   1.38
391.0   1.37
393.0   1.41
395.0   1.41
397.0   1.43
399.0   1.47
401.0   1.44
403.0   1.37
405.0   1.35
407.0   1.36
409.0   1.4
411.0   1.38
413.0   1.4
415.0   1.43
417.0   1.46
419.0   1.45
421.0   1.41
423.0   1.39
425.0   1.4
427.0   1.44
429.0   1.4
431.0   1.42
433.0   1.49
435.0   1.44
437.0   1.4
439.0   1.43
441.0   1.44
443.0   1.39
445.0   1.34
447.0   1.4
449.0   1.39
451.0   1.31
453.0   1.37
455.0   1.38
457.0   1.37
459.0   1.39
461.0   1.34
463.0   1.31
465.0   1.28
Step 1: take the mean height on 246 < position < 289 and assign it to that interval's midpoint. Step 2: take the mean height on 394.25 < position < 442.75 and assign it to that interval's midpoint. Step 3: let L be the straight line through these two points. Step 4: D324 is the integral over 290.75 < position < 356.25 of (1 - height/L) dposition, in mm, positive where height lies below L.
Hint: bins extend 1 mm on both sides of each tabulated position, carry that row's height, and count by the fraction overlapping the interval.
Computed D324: 4.8 mm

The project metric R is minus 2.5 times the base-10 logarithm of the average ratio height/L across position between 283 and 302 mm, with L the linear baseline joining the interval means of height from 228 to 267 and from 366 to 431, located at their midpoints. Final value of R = 0.22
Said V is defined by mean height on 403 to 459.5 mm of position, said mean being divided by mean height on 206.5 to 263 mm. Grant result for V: 1.0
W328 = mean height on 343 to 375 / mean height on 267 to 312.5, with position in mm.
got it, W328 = 1.15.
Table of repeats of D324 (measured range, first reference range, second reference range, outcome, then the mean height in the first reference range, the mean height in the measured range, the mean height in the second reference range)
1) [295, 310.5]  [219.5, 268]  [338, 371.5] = 2.2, 1.42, 1.21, 1.39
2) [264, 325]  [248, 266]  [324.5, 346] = 7.2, 1.47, 1.23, 1.3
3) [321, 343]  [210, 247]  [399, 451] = 1.4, 1.34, 1.29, 1.41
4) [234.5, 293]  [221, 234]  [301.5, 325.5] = -4.7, 1.27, 1.36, 1.24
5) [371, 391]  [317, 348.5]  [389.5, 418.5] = 0.7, 1.3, 1.32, 1.41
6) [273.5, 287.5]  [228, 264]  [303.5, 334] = 1.7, 1.47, 1.2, 1.25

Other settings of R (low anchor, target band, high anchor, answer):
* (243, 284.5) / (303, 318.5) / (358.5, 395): 0.11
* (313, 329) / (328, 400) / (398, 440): -0.02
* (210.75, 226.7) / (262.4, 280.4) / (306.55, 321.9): -0.03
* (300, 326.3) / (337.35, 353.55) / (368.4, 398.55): -0.06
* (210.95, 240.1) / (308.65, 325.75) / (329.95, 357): 0.06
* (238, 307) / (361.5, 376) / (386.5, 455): -0.01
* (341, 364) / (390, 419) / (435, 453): -0.01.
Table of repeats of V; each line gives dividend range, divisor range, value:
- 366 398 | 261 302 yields 1.10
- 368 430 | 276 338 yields 1.13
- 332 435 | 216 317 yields 1.05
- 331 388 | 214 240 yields 1.04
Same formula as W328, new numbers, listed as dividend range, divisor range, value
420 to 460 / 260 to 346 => 1.12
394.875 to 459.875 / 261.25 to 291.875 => 1.13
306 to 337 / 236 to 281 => 0.89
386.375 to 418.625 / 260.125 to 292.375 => 1.13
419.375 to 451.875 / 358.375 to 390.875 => 1.03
